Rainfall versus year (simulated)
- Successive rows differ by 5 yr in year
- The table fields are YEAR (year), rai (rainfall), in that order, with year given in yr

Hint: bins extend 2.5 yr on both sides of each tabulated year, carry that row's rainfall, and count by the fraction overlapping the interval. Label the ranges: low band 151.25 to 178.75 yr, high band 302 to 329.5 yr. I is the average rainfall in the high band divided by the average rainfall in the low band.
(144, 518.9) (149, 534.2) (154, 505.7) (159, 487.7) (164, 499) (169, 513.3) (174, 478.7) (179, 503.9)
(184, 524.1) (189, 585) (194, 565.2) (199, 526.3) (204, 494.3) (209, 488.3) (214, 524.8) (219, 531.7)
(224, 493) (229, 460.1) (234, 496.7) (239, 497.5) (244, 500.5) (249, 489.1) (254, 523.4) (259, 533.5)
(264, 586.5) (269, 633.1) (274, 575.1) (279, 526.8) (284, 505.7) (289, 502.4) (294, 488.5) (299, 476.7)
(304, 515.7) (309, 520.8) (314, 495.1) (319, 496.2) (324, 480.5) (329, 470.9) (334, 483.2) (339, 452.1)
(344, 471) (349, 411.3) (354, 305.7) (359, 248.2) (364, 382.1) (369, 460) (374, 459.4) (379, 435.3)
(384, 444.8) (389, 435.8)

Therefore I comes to 1.00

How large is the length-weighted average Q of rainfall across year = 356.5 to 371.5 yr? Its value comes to 363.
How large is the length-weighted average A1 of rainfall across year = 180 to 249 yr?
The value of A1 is 513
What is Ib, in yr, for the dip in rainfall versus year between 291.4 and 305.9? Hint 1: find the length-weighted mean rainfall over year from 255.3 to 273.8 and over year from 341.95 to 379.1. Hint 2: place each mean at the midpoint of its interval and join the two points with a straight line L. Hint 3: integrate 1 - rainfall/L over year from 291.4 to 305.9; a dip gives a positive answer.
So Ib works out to 0.6 yr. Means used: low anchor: 579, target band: 493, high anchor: 393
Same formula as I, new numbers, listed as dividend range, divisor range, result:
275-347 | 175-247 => 0.96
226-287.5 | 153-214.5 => 1.02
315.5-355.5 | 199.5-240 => 0.90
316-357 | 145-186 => 0.88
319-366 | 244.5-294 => 0.78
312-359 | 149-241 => 0.86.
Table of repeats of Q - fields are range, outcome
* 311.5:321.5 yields 496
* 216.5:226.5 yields 512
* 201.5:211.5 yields 491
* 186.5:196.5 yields 575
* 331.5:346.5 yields 469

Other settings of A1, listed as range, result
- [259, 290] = 556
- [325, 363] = 408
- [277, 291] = 511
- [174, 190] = 524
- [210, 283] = 525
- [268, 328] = 514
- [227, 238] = 482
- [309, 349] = 477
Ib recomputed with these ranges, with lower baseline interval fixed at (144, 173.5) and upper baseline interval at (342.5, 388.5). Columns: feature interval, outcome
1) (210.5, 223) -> -1.1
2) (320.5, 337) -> -2.3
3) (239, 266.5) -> -3.9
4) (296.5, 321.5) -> -4.1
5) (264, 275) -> -3.7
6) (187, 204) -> -2.1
